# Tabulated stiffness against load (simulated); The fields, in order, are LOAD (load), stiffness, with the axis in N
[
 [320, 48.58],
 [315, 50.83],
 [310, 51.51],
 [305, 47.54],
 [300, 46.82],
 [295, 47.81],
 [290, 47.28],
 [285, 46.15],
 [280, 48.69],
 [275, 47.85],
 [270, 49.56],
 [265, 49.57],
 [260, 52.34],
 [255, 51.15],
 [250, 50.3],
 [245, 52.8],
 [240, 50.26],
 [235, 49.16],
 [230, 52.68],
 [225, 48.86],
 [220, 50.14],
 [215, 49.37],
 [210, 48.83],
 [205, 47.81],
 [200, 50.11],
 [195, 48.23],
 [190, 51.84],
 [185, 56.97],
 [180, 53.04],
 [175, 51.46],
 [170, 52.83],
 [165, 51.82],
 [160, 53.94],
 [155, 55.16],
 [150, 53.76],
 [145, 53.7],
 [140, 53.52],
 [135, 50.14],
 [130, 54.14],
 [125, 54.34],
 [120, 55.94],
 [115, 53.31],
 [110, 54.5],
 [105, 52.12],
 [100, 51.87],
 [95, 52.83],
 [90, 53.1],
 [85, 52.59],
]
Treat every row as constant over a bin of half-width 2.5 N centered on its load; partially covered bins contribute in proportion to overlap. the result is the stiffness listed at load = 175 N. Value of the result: 51.46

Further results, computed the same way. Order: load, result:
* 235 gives 49.16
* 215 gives 49.37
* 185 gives 56.97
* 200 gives 50.11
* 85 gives 52.59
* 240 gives 50.26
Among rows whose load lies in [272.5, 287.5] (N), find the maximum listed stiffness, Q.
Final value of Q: 48.69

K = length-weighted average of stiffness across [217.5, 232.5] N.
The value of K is 50.6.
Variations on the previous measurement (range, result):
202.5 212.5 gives 48.3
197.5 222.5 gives 49.3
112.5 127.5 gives 54.5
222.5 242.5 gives 50.2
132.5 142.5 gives 51.8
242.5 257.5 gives 51.4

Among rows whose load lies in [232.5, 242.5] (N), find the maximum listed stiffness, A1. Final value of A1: 50.26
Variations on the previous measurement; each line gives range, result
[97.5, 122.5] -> 55.94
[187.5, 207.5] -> 51.84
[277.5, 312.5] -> 51.51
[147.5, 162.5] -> 55.16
